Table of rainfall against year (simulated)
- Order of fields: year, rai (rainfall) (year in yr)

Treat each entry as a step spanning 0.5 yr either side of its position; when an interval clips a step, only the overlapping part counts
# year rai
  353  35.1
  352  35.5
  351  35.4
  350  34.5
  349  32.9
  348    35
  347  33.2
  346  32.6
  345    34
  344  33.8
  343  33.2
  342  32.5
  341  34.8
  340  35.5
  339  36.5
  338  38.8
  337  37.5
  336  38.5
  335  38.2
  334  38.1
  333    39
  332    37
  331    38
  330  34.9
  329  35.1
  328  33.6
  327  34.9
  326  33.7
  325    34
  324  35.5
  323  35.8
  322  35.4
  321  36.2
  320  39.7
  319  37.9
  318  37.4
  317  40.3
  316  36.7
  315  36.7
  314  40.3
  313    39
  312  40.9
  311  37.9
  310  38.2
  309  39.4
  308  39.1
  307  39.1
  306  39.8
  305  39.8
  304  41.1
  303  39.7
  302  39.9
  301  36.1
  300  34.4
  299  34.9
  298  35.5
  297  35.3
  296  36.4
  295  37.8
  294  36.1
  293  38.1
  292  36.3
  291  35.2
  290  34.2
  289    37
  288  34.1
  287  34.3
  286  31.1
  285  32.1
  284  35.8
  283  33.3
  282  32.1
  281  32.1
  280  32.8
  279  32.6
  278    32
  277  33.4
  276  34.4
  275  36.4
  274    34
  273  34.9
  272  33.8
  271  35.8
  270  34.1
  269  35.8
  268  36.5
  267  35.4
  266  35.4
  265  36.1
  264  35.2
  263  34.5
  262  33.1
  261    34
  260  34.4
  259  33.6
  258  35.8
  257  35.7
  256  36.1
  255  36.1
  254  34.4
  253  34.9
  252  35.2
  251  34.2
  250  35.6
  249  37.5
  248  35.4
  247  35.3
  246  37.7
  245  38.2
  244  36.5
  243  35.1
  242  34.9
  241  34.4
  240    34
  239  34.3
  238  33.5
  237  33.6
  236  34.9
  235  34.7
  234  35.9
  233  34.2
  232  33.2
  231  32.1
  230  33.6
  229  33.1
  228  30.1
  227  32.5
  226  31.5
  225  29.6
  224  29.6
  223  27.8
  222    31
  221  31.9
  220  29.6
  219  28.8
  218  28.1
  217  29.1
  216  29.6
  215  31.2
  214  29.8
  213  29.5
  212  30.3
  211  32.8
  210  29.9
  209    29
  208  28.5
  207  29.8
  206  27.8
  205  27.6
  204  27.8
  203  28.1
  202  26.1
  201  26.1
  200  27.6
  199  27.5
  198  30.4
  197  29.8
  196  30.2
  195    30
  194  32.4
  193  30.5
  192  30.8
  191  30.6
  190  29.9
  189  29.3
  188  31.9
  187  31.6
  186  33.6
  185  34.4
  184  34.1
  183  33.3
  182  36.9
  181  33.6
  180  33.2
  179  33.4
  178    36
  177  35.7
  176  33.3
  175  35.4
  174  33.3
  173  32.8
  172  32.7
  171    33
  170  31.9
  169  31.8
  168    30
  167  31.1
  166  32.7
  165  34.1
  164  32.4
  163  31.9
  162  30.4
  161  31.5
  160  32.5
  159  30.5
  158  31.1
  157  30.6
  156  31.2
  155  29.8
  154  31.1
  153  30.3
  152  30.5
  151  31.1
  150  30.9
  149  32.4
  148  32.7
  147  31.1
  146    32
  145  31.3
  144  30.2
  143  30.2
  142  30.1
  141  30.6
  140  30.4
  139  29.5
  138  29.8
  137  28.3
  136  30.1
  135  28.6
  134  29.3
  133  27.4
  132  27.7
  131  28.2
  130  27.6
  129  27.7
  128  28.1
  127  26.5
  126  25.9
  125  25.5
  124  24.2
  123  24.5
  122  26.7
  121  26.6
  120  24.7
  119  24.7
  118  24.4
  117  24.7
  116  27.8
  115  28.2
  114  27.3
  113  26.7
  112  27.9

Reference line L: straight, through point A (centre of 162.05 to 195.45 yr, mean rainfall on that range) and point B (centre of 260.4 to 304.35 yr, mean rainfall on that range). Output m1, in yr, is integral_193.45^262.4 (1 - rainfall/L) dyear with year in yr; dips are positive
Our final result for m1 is 3.4 yr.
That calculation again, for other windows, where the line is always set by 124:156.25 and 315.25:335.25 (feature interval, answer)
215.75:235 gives 0.9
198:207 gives 1.2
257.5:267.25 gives -0.2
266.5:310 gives -0.6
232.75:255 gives -1.2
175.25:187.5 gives -1.2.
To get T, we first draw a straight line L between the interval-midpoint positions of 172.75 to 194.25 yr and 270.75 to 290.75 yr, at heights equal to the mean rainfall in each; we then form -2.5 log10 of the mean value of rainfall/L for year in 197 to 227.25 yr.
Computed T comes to 0.14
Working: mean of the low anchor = 33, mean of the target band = 29.3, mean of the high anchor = 33.8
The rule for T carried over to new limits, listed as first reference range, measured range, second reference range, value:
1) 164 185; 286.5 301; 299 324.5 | 0.055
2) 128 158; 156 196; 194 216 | -0.099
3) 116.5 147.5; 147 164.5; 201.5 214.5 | -0.108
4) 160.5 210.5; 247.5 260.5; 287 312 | -0.012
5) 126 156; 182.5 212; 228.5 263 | 0.084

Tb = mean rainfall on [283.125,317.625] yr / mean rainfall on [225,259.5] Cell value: 1.1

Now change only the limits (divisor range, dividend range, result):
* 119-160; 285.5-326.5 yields 1.27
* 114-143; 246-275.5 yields 1.28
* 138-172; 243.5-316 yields 1.15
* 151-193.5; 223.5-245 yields 1.04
